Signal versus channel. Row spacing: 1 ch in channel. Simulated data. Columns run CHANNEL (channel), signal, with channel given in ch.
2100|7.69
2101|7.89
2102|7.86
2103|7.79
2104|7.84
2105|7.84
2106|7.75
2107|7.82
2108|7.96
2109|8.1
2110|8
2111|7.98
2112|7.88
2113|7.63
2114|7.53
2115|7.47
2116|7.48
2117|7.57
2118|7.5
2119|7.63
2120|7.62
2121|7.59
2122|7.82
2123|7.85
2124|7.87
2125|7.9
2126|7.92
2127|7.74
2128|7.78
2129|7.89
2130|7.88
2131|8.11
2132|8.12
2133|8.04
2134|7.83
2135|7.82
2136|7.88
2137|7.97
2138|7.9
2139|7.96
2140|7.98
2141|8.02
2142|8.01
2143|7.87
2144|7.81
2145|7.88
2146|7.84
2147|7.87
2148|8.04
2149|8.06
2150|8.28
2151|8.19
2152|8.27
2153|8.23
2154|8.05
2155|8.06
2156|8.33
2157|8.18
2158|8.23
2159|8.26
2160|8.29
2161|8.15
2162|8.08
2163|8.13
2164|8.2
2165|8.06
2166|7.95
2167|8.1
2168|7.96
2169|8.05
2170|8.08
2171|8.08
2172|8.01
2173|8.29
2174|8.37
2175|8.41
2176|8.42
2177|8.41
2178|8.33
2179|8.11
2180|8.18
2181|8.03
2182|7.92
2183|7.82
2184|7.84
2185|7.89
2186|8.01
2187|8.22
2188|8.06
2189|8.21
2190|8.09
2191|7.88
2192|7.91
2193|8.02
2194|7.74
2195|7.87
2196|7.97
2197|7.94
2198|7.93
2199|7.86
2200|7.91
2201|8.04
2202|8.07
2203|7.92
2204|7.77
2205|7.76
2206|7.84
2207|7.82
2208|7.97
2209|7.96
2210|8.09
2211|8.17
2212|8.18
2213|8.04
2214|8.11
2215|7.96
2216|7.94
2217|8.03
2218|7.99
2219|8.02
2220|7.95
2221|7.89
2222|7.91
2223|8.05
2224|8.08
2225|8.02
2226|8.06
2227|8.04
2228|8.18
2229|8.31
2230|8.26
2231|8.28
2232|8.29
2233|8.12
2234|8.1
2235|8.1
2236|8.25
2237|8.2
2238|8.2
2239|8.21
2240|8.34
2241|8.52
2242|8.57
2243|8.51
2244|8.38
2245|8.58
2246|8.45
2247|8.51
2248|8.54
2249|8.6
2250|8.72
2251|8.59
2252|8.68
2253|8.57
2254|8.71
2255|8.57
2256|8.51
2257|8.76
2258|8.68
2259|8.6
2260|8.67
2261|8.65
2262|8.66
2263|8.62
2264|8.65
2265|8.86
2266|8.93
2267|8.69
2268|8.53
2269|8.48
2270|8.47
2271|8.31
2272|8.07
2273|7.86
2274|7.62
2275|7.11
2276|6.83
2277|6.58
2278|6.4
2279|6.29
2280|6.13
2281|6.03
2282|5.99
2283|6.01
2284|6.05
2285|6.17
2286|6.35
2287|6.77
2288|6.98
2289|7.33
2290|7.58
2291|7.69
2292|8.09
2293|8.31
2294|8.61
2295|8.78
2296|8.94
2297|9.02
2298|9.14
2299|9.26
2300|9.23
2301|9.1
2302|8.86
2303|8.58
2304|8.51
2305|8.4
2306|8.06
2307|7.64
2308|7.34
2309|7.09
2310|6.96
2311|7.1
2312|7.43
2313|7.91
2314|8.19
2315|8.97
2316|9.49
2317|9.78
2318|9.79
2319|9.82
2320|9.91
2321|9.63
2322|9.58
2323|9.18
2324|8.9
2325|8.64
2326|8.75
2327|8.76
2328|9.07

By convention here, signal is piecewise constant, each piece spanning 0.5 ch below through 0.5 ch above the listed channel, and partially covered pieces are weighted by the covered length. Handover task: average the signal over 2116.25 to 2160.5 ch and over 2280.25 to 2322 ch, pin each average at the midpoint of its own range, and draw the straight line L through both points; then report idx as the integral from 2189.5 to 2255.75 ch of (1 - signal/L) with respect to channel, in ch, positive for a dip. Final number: -1.15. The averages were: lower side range 7.95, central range 8.15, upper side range 8.08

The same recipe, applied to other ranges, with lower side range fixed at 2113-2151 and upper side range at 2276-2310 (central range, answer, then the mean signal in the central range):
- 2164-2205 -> -1.5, 8.04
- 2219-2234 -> -0.8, 8.1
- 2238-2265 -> -3.2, 8.57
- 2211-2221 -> -0.4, 8.02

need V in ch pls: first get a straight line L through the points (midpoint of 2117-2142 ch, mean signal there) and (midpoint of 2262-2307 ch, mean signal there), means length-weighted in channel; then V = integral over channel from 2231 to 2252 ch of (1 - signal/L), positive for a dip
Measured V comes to -1.5 ch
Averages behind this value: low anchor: 7.86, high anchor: 7.83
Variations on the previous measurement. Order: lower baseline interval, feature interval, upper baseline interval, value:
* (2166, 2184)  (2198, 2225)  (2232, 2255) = 1.0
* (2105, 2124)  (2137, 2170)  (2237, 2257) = -0.4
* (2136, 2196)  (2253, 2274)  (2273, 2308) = -2.3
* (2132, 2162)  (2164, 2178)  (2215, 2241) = -0.2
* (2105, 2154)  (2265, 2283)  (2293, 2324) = 2.3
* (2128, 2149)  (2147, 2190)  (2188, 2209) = -1.1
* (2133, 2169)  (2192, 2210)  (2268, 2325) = 0.3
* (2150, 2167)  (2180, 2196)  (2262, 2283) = 0.1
